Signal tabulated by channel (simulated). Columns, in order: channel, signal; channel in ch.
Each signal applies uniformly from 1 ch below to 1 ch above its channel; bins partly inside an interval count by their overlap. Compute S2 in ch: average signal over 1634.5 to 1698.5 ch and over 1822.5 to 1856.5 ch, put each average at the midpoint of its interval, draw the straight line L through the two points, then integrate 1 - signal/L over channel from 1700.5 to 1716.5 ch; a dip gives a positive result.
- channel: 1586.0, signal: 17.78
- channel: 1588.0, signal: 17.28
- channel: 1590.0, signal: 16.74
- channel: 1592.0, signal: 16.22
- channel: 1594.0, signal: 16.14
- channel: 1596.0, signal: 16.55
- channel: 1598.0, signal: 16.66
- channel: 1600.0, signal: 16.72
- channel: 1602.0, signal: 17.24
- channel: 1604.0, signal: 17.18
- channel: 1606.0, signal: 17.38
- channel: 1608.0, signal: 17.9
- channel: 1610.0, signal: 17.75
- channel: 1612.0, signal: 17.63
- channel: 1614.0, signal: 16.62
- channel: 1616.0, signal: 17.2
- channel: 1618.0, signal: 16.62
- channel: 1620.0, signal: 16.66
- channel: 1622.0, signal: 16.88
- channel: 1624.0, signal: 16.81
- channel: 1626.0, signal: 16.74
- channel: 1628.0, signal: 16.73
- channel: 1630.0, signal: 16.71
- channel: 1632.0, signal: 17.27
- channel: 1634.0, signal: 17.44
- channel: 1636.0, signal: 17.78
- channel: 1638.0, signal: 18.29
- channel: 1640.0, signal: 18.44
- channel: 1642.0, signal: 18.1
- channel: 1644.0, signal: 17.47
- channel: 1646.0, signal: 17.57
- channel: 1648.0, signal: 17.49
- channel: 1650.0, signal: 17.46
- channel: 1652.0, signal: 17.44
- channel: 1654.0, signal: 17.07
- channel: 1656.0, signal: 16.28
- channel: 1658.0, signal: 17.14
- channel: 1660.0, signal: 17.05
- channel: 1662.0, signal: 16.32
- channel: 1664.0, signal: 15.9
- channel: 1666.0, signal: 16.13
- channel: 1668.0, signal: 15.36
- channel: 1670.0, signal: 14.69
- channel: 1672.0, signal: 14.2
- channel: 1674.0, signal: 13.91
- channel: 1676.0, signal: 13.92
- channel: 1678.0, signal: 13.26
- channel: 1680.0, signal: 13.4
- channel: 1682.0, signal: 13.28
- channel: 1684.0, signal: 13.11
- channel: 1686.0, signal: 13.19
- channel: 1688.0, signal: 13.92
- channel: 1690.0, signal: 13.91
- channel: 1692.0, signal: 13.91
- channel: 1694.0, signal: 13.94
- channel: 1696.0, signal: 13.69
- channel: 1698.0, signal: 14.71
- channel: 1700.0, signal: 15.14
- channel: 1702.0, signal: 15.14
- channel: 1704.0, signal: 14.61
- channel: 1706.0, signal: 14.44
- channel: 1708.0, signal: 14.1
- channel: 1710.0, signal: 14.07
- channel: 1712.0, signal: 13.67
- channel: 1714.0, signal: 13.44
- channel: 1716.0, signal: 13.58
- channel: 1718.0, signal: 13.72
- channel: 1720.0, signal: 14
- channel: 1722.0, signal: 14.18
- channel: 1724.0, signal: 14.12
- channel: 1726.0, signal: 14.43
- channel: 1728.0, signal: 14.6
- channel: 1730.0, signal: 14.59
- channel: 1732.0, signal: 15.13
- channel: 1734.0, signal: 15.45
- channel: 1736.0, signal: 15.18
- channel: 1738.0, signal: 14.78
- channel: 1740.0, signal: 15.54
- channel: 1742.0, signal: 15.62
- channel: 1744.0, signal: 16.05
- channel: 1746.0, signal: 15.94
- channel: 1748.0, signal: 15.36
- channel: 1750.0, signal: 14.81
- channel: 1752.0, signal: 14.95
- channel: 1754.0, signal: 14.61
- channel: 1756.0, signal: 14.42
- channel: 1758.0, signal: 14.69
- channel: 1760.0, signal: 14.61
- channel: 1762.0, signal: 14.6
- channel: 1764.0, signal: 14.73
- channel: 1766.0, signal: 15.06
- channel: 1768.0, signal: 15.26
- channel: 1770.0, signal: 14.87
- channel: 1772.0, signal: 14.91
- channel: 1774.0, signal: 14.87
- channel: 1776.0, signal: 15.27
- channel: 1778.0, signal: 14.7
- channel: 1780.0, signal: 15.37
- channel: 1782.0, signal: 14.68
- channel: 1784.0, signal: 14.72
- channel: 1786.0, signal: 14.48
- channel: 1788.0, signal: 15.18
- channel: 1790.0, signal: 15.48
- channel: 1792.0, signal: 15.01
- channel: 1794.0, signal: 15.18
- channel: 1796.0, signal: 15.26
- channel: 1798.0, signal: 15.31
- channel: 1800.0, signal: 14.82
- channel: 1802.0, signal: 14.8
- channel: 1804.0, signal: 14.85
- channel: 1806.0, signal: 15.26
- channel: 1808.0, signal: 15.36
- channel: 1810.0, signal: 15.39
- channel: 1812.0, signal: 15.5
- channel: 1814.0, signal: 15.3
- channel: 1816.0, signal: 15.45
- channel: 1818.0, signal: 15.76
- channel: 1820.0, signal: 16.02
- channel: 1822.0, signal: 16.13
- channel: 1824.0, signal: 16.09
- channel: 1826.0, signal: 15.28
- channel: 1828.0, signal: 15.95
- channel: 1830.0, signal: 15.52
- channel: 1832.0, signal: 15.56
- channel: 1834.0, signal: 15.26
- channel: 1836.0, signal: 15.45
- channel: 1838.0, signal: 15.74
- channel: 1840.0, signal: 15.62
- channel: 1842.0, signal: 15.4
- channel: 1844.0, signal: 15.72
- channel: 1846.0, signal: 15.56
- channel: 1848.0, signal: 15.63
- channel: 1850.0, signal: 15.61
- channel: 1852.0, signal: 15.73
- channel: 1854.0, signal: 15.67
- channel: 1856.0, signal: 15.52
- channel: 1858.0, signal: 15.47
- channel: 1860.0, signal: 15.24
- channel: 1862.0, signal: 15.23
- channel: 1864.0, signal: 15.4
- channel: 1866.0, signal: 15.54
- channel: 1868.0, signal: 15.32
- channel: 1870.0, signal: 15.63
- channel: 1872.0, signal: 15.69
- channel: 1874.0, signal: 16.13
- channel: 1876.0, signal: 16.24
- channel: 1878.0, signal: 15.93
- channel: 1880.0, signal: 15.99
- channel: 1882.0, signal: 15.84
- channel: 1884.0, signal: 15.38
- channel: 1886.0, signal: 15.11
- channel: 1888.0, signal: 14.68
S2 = 1.5 ch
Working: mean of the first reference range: 15.6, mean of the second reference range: 15.6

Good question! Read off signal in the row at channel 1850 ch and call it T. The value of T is 15.61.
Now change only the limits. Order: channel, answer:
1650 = 17.46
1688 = 13.92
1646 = 17.57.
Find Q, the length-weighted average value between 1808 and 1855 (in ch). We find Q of 15.6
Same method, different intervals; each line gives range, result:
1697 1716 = 14.3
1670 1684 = 13.7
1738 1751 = 15.5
